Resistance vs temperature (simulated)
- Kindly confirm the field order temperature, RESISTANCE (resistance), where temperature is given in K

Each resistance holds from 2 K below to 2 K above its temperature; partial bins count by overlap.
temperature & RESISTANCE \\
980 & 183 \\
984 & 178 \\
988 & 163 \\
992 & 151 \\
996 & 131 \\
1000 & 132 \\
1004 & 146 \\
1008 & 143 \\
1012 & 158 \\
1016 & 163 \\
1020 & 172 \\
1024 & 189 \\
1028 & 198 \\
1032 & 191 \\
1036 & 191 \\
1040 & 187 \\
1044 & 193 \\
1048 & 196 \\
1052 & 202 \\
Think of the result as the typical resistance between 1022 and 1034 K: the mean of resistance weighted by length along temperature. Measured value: 193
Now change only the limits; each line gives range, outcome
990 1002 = 138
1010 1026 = 170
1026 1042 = 192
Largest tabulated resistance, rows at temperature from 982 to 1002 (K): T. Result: 178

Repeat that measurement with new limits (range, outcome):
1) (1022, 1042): 198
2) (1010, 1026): 189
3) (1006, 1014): 158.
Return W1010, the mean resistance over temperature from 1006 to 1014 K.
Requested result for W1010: 150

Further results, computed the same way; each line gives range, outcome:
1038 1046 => 190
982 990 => 170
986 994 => 157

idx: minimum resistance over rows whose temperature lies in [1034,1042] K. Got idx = 187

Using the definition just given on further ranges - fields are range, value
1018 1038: 172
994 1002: 131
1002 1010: 143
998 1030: 132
